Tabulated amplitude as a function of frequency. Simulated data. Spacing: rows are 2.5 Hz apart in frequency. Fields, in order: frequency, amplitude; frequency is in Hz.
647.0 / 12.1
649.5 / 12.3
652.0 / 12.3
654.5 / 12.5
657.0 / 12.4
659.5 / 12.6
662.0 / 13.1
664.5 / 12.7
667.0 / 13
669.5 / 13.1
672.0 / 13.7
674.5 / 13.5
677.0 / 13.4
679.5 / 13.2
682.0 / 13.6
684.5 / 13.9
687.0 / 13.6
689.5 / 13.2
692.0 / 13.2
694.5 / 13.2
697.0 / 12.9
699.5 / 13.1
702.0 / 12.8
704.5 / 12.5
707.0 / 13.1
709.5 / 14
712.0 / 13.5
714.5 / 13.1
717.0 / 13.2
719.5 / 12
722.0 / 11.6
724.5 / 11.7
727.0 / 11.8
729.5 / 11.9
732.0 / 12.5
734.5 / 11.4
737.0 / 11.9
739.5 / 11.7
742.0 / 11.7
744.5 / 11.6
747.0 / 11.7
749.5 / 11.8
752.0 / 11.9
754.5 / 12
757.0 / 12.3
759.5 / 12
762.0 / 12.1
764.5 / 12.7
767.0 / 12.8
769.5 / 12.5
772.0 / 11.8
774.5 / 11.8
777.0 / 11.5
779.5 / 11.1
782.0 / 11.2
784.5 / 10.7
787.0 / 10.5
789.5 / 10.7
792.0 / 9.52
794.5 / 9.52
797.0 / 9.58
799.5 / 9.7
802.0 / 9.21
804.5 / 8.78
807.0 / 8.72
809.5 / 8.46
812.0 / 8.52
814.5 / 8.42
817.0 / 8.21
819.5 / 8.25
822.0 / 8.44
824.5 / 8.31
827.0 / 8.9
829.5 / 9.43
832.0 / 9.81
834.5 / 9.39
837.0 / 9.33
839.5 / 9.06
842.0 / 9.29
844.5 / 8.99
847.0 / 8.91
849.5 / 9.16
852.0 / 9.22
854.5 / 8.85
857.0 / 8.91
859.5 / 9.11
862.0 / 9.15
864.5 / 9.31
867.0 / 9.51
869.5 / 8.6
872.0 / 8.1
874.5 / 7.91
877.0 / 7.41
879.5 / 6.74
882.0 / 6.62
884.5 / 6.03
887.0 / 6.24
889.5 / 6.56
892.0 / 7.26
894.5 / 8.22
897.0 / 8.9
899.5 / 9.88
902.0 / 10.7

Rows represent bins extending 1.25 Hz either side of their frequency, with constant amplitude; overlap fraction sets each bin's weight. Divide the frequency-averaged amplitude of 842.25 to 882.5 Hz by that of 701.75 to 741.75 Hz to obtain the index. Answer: 0.69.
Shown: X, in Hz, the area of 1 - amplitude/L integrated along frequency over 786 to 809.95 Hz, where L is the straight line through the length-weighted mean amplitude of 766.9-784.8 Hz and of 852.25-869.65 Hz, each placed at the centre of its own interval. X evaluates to 3.3 Hz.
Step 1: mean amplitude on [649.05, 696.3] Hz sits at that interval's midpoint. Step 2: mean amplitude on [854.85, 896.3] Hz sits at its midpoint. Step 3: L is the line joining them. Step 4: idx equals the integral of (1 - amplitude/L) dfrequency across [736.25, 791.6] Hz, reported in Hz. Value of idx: -4.9 Hz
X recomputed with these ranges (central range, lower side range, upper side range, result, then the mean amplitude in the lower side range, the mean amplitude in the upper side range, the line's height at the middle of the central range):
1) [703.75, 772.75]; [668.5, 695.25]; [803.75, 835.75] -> -4.6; 13.4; 8.74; 11.5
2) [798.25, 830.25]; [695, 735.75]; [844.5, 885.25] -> 3.6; 12.6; 8.39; 9.81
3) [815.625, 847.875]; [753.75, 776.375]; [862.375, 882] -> 2.4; 12.2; 8.16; 9.69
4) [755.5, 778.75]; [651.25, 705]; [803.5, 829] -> -4.6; 13.1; 8.53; 10.1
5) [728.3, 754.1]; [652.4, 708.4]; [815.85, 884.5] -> -0.7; 13.1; 8.65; 11.5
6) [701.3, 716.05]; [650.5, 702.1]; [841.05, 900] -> -1.1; 13.1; 8.26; 12.3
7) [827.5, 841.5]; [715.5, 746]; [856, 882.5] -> -0.2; 11.9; 8.35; 9.25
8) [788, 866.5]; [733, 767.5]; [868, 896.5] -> 0.9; 12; 7.31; 9.25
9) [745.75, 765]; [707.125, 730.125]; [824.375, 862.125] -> -0.8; 12.6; 9.14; 11.6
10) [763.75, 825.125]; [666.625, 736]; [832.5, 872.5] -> 3.3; 12.9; 9.09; 10.6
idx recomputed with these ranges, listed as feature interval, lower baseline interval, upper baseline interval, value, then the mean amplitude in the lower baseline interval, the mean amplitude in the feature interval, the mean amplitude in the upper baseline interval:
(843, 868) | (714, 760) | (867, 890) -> -3.35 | 12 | 9.11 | 7.28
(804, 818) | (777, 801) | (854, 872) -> 2.01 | 10.3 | 8.51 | 9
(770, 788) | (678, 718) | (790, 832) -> -2.00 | 13.3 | 11.3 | 8.93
